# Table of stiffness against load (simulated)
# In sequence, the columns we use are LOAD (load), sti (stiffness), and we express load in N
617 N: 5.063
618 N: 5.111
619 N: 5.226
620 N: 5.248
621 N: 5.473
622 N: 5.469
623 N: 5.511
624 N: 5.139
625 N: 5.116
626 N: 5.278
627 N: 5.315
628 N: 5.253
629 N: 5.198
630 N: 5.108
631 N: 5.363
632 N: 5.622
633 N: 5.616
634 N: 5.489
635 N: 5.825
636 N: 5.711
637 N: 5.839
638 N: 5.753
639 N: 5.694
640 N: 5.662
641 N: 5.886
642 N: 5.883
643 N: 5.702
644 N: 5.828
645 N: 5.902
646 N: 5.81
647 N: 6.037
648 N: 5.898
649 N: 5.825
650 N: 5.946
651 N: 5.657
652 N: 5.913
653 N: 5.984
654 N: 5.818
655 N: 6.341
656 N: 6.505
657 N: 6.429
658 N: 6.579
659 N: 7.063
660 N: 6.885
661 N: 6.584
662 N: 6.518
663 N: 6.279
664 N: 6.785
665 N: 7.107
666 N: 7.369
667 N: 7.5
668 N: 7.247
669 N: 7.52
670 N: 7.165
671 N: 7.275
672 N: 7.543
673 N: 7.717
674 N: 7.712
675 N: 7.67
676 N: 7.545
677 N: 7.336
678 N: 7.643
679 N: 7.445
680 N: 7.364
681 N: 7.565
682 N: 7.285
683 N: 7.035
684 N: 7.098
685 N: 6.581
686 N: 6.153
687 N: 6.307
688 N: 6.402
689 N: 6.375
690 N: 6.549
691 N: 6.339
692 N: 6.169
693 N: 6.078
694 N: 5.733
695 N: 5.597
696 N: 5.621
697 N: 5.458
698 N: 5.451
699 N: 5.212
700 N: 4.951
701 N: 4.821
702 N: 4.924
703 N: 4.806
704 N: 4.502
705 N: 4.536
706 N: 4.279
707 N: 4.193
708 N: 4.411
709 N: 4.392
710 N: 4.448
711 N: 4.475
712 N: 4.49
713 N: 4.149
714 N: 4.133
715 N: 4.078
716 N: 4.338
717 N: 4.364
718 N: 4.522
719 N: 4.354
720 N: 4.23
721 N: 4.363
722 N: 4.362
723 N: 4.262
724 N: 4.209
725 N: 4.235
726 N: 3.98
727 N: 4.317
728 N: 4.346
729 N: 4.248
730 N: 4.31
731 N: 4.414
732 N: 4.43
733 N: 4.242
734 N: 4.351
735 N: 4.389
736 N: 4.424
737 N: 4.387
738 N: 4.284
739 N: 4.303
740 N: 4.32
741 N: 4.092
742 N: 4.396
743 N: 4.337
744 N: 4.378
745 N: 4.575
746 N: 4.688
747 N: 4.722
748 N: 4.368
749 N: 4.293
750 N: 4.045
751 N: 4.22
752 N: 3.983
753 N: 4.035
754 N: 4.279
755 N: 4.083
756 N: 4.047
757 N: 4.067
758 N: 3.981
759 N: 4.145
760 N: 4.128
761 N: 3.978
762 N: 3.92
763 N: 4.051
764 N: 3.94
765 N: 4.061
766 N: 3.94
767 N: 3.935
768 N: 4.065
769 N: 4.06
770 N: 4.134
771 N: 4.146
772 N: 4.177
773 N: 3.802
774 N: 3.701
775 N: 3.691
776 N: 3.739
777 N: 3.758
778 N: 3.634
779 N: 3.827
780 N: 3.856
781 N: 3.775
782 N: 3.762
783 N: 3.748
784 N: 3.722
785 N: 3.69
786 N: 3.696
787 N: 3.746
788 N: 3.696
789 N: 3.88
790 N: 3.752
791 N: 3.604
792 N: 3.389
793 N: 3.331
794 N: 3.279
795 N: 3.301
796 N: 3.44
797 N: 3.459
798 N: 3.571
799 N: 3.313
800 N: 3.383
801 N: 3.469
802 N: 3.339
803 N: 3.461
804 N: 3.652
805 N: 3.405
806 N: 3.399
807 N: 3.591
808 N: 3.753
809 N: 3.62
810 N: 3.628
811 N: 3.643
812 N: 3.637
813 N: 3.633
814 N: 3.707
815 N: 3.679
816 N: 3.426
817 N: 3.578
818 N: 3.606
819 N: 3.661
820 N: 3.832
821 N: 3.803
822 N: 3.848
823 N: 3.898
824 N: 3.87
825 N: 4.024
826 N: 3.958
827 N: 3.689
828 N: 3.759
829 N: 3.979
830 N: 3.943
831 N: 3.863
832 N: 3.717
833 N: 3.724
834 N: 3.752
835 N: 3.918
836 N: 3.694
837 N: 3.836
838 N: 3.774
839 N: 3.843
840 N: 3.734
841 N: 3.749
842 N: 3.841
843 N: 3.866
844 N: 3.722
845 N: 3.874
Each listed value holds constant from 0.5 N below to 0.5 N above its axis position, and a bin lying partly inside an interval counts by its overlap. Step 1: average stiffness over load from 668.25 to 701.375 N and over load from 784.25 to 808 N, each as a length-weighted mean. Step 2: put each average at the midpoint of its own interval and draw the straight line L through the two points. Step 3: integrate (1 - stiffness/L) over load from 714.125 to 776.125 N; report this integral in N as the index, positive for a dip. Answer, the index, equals 9.0 N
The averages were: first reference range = 6.64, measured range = 4.2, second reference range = 3.52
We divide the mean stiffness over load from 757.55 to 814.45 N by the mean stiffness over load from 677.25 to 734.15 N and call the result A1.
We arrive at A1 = 0.7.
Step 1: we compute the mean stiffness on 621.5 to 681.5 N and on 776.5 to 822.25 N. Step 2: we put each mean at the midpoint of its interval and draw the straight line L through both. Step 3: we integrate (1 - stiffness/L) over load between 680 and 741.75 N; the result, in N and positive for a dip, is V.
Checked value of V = 3.3 N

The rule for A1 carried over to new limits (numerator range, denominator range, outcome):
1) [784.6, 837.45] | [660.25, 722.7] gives 0.62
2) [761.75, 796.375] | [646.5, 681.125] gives 0.55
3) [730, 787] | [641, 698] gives 0.62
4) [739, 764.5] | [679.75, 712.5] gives 0.75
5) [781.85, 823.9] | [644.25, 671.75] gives 0.55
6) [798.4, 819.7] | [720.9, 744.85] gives 0.82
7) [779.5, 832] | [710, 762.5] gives 0.85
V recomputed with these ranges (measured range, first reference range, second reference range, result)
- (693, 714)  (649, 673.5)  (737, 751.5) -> 2.6 N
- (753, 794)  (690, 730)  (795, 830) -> 1.9 N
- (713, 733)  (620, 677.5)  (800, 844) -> 3.3 N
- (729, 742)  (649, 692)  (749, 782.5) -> 1.5 N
